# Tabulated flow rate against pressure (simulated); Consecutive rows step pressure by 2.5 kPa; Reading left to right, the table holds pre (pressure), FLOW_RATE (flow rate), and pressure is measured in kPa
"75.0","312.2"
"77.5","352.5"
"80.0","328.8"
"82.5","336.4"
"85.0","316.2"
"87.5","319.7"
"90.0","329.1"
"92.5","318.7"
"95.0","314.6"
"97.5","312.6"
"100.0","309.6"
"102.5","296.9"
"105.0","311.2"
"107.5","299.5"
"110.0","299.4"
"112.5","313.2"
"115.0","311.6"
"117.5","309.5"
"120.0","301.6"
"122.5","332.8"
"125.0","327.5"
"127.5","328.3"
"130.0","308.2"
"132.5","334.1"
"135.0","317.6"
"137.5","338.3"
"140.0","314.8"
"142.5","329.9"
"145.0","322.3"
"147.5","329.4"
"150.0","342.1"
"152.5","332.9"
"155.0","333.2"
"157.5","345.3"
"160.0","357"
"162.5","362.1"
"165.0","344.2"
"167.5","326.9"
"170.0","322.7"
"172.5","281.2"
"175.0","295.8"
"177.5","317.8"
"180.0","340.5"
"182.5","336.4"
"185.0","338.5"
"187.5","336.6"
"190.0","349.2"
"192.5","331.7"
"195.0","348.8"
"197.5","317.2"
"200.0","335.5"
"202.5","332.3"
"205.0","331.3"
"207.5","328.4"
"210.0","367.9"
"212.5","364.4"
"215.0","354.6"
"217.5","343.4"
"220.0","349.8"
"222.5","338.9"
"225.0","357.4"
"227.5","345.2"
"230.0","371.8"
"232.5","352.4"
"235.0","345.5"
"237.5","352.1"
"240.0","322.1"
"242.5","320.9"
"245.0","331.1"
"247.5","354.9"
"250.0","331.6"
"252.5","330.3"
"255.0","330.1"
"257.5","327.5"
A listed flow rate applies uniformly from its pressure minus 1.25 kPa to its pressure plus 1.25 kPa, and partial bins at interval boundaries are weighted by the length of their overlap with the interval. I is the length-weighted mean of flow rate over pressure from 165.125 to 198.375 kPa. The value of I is 327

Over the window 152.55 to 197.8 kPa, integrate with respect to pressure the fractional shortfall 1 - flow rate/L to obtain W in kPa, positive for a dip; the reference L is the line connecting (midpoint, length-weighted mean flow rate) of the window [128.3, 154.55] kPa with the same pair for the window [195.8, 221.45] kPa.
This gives 0.27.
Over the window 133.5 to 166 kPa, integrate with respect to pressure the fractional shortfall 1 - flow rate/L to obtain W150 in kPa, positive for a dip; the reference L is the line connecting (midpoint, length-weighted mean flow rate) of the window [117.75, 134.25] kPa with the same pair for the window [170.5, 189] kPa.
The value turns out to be -1.5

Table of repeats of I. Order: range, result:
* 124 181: 328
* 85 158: 320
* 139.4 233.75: 338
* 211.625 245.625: 346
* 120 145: 324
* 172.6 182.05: 315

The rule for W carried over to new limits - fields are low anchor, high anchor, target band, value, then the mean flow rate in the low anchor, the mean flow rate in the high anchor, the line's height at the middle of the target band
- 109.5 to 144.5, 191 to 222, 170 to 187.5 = 0.75 kPa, 320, 342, 334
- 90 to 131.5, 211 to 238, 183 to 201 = 0.23 kPa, 313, 352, 341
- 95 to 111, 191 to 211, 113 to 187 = -1.52 kPa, 306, 336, 320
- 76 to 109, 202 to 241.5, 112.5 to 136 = 0.51 kPa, 319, 347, 326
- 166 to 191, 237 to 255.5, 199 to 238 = -2.16 kPa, 325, 334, 330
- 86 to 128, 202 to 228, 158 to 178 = 0.33 kPa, 314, 347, 333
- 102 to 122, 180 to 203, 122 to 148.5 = -0.85 kPa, 307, 337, 315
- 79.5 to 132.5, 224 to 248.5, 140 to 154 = -0.21 kPa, 316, 345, 325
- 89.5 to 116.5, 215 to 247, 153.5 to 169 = -0.87 kPa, 310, 345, 326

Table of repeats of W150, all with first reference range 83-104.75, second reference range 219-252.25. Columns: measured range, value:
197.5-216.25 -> -0.3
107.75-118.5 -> 0.4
